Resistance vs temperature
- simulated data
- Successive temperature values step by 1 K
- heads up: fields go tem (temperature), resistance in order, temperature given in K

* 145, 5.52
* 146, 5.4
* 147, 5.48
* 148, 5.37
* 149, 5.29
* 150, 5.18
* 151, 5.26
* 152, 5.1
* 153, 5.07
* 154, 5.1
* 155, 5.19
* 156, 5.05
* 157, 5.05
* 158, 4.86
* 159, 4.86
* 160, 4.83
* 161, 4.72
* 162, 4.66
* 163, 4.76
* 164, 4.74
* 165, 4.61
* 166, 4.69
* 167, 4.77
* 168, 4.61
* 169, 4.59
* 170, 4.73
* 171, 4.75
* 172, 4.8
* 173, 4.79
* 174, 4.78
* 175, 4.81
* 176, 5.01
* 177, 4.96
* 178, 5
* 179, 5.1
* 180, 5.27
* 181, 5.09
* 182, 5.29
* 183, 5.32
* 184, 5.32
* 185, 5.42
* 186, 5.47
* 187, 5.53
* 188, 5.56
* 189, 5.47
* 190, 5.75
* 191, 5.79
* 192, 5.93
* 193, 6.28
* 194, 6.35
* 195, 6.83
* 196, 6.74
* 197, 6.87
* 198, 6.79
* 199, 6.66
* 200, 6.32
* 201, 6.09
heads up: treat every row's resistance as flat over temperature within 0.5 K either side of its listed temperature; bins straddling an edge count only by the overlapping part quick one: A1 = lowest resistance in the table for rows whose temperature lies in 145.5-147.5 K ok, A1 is 5.4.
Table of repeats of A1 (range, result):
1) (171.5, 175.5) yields 4.78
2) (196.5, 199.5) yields 6.66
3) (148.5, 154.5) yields 5.07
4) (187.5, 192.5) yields 5.47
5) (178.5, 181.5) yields 5.09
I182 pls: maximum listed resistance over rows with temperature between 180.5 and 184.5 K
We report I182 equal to 5.32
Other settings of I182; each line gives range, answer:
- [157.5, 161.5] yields 4.86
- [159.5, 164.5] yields 4.83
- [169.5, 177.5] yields 5.01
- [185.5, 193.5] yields 6.28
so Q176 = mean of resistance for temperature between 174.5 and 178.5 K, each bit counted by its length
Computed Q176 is 4.95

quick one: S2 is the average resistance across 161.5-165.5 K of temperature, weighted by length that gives 4.69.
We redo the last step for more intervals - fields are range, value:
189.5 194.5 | 6.02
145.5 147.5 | 5.44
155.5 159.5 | 4.96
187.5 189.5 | 5.51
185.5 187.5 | 5.5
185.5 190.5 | 5.56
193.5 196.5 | 6.64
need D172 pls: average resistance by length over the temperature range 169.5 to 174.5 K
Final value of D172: 4.77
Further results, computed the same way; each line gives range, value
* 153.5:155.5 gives 5.14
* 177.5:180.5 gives 5.12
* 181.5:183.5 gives 5.3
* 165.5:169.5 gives 4.67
